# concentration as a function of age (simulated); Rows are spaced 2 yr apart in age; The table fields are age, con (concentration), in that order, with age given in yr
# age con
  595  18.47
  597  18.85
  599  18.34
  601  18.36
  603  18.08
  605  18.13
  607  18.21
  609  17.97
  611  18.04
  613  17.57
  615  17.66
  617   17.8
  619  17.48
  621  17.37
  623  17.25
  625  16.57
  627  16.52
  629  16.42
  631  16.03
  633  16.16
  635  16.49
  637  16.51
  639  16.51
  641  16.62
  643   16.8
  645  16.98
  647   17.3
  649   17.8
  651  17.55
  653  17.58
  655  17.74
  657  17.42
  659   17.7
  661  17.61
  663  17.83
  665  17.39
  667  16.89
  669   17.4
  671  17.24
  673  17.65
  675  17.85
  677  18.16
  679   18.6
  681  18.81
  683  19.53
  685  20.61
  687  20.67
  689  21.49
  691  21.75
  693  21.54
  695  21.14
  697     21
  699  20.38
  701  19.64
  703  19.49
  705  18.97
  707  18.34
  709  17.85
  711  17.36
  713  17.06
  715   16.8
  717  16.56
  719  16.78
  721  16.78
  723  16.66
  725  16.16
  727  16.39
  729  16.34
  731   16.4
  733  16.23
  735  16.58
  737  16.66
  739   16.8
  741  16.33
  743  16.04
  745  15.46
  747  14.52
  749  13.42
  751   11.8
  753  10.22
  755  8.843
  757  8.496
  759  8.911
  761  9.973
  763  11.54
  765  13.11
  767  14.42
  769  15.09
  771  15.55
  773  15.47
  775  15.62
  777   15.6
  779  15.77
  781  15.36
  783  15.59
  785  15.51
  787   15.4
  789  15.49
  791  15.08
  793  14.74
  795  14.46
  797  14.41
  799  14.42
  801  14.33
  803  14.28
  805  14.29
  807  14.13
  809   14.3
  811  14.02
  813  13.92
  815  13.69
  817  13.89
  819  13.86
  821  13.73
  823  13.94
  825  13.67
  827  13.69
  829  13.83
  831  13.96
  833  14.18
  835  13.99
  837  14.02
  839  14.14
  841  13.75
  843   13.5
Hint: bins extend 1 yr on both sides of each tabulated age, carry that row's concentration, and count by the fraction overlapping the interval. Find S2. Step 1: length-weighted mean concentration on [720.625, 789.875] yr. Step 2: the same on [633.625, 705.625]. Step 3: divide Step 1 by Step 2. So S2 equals 0.8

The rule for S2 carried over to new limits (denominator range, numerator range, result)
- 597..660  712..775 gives 0.84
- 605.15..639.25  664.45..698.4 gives 1.13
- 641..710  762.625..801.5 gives 0.80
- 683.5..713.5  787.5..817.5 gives 0.72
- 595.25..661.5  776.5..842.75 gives 0.83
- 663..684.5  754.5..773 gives 0.67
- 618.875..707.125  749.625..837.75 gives 0.76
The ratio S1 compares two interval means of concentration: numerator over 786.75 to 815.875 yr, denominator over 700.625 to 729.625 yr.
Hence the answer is 0.83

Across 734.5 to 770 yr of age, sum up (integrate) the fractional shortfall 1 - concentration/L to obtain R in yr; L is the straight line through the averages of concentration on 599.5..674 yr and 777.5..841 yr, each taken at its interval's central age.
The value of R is 5.1 yr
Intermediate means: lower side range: 17.3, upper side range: 14.4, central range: 13.2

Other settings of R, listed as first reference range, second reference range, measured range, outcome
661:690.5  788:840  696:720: -1.1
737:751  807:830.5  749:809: 3.5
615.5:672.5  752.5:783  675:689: -3.2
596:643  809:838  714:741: -1.8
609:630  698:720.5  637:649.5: 0.4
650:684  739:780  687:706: -4.8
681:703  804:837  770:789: 0.6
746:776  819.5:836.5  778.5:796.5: -3.1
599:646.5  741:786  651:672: -1.7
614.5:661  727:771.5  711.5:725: -1.9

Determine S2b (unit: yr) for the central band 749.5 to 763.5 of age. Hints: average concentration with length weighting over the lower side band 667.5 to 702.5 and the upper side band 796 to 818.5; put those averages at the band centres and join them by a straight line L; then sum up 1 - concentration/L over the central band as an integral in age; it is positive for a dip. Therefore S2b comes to 5.4 yr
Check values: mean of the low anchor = 19.6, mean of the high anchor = 14.1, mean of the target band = 10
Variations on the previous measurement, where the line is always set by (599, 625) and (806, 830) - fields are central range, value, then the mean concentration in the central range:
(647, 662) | -0.5 yr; 17.6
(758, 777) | 1.8 yr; 13.4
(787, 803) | -0.4 yr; 14.7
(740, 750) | 0.1 yr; 15.2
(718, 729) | -0.6 yr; 16.5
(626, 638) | 0.7 yr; 16.4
